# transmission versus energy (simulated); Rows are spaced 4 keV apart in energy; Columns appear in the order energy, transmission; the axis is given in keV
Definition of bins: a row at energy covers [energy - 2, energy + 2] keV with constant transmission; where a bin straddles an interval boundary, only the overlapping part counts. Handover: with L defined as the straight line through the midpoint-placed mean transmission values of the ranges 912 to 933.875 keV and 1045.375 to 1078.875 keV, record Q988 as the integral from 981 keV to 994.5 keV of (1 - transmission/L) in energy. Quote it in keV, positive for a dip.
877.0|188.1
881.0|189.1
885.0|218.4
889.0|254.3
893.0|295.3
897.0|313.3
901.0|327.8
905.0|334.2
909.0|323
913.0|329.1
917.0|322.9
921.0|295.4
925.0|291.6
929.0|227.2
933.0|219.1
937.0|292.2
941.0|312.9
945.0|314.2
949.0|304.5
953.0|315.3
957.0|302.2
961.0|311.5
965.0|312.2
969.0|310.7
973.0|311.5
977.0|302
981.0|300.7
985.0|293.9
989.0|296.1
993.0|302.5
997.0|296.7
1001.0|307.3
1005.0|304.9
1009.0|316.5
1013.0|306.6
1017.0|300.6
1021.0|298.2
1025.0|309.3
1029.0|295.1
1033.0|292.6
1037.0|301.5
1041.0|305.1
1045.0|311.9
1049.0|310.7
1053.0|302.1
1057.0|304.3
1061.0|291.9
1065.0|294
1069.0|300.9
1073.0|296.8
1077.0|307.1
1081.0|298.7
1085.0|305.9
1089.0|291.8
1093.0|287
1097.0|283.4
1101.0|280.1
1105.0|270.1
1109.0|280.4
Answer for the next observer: -0.3 keV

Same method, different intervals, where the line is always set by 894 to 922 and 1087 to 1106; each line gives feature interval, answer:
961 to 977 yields -0.1 keV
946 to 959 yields 0.2 keV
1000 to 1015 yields -0.4 keV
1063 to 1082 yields -0.8 keV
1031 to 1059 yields -1.0 keV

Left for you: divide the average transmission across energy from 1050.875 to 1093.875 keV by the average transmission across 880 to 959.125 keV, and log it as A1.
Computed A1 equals 1.03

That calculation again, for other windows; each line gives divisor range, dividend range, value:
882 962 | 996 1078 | 1.03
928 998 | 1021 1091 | 1.01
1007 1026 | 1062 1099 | 0.97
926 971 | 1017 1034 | 1.02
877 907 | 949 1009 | 1.13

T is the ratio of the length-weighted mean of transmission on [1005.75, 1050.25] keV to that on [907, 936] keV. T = 1.06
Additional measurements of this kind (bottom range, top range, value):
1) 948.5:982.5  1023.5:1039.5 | 0.97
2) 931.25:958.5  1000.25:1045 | 1.03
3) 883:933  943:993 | 1.05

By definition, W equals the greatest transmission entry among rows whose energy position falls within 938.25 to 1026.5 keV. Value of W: 316.5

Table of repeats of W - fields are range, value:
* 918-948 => 314.2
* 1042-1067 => 311.9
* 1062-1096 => 307.1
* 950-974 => 315.3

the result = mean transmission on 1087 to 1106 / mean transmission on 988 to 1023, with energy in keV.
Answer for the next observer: 0.93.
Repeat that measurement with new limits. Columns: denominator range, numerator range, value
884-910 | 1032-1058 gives 1.02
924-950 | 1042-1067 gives 1.09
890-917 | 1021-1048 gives 0.95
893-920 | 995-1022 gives 0.95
